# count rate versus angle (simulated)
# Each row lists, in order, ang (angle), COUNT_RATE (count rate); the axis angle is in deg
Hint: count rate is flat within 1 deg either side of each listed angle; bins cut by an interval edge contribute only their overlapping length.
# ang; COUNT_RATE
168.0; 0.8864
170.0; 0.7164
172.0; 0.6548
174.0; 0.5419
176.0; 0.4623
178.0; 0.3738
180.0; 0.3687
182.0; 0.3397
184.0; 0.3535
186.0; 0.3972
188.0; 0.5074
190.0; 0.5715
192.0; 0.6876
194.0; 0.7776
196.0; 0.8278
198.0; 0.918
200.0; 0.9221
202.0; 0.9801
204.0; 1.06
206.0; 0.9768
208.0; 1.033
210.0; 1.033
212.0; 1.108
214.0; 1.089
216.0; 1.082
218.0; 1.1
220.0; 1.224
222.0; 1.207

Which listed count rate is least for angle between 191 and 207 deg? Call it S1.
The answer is 0.6876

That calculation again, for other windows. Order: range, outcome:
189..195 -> 0.5715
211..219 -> 1.082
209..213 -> 1.033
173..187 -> 0.3397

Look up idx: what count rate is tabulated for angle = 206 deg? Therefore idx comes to 0.9768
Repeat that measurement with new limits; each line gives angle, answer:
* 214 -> 1.089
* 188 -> 0.5074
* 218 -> 1.1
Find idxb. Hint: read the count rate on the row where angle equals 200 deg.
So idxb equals 0.9221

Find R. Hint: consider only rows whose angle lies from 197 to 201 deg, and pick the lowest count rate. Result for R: 0.918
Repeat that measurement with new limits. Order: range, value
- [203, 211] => 0.9768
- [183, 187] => 0.3535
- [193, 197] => 0.7776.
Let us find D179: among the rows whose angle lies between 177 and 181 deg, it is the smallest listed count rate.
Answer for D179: 0.3687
